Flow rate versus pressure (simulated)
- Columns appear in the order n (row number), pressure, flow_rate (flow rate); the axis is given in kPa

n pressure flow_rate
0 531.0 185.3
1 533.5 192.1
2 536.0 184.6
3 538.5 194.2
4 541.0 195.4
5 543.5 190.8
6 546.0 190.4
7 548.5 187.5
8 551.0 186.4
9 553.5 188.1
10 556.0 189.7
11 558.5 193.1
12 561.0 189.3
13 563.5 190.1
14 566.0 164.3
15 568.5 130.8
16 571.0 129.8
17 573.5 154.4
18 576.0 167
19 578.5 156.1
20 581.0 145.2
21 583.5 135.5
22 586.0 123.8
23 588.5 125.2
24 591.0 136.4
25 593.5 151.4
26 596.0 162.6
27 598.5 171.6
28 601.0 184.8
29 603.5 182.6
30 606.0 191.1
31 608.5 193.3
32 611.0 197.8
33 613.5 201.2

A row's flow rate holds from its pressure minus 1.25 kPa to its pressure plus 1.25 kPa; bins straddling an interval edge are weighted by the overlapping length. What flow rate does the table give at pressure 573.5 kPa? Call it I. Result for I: 154.4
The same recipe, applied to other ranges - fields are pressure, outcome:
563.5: 190.1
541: 195.4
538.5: 194.2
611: 197.8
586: 123.8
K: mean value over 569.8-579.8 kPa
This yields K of 152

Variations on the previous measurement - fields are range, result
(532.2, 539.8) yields 190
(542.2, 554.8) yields 189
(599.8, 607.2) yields 186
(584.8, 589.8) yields 125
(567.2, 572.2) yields 131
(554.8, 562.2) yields 191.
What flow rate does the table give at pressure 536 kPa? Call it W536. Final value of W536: 184.6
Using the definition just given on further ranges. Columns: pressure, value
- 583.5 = 135.5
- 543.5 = 190.8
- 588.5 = 125.2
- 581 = 145.2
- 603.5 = 182.6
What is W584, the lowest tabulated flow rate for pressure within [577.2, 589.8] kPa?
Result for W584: 123.8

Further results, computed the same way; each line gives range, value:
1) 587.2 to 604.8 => 125.2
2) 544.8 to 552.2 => 186.4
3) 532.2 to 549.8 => 184.6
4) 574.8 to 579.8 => 156.1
